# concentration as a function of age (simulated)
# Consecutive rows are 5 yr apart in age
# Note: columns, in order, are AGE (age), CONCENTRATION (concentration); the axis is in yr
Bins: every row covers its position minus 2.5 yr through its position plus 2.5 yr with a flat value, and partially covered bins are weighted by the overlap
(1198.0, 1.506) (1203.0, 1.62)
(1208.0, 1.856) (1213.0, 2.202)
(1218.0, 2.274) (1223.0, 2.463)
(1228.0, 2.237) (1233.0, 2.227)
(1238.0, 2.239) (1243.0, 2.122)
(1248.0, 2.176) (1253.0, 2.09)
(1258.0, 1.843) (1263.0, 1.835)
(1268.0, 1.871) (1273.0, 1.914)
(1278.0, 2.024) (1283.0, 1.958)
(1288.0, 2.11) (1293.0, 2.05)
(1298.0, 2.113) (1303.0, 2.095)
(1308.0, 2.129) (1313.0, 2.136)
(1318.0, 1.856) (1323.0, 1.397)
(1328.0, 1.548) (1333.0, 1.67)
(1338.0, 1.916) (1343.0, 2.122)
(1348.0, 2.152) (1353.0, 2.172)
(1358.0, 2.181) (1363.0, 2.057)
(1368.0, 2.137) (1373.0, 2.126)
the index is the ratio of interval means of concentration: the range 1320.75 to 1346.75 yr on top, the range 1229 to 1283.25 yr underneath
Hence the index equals 0.9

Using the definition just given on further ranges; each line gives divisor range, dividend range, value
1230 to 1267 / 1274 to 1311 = 1.00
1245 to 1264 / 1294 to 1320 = 1.03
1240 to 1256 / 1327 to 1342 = 0.83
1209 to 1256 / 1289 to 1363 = 0.89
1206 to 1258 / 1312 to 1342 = 0.81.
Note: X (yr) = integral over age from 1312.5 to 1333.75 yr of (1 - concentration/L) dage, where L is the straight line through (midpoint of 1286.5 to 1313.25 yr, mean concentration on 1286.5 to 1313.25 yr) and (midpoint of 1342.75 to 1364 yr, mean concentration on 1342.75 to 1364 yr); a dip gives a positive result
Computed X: 4.3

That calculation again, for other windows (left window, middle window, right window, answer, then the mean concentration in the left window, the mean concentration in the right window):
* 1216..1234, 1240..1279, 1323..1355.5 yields 3.5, 2.31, 1.89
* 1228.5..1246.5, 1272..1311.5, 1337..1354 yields 1.7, 2.2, 2.1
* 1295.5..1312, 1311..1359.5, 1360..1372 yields 4.6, 2.11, 2.1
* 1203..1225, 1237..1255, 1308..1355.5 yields -0.8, 2.13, 1.9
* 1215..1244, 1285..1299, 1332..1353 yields 0.3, 2.27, 2.01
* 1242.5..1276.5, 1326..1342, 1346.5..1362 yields 2.8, 1.97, 2.16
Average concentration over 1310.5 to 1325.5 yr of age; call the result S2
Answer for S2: 1.8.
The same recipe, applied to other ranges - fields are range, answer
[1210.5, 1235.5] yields 2.28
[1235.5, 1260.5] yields 2.09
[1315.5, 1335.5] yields 1.62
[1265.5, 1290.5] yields 1.98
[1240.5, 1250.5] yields 2.15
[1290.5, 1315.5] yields 2.1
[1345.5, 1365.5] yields 2.14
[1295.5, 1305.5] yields 2.1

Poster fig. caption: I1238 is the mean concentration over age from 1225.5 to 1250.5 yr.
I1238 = 2.2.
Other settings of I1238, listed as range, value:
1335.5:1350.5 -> 2.06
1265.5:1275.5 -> 1.89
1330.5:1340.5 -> 1.79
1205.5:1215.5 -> 2.03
